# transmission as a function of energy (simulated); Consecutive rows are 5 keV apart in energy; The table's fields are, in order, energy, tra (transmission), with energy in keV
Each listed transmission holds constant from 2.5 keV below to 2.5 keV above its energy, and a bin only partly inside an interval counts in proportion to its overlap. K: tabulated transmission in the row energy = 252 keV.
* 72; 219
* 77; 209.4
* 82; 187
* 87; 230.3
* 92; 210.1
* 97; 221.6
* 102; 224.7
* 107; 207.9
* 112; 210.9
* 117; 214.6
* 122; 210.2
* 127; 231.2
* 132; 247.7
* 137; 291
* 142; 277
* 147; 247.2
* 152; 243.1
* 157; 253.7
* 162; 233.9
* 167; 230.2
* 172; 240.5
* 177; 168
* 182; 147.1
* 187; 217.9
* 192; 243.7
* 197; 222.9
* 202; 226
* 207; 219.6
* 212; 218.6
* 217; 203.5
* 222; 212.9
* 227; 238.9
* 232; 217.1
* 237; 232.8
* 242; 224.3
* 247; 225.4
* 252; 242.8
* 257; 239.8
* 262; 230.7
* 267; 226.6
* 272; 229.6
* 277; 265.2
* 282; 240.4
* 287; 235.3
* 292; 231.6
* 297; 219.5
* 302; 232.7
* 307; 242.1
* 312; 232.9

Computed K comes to 242.8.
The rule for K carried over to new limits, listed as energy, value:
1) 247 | 225.4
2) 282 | 240.4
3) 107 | 207.9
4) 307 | 242.1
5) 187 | 217.9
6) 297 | 219.5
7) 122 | 210.2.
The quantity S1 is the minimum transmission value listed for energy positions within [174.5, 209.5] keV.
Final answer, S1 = 147.1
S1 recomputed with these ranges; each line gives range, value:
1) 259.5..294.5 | 226.6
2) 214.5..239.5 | 203.5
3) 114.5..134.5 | 210.2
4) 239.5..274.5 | 224.3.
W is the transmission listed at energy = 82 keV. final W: 187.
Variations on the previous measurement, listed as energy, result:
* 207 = 219.6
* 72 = 219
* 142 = 277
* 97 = 221.6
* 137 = 291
